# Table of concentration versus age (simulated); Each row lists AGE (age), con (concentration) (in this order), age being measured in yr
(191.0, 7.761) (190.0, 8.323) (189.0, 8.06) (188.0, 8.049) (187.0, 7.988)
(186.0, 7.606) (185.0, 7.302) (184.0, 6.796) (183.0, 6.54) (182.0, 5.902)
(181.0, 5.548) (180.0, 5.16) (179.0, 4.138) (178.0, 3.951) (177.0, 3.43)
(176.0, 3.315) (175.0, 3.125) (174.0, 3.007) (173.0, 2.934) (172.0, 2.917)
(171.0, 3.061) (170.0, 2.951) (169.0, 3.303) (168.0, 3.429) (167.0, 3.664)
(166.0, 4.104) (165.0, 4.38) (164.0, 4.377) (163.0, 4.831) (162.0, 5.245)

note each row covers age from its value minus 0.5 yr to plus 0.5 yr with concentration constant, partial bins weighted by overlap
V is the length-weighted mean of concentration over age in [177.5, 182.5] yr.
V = 4.94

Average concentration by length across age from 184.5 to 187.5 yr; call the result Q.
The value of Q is 7.63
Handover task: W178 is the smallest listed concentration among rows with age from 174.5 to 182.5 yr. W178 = 3.125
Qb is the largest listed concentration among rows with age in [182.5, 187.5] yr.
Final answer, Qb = 7.988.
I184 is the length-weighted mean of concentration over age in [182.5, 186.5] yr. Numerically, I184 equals 7.06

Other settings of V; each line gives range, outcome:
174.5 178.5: 3.46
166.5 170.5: 3.34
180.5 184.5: 6.2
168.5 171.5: 3.11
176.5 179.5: 3.84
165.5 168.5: 3.73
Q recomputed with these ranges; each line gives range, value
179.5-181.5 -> 5.35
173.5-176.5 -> 3.15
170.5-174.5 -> 2.98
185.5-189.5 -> 7.93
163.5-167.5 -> 4.13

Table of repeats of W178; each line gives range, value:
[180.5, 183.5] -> 5.548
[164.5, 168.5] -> 3.429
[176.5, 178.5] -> 3.43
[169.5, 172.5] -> 2.917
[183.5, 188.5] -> 6.796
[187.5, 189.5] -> 8.049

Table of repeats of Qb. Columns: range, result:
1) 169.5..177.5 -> 3.43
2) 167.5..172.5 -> 3.429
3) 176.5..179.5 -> 4.138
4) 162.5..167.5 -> 4.831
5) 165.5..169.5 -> 4.104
